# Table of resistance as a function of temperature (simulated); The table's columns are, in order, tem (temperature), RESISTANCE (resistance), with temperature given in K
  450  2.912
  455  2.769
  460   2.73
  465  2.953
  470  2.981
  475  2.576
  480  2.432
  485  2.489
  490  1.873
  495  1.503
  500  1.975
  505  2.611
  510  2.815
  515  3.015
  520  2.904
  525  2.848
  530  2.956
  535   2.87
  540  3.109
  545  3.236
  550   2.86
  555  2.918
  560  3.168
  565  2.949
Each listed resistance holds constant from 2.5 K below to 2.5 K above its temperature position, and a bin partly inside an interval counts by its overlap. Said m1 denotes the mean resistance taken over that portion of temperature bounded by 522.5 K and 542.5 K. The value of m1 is 2.95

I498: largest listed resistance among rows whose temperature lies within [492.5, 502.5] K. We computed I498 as 1.975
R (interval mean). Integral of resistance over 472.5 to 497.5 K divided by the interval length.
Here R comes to 2.17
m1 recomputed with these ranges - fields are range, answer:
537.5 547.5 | 3.17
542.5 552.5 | 3.05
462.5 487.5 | 2.69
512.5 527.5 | 2.92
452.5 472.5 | 2.86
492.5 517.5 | 2.38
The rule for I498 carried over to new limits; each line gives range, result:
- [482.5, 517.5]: 3.015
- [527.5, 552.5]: 3.236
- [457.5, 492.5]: 2.981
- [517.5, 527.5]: 2.904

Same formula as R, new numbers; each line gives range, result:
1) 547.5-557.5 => 2.89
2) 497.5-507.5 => 2.29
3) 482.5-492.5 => 2.18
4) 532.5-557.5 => 3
